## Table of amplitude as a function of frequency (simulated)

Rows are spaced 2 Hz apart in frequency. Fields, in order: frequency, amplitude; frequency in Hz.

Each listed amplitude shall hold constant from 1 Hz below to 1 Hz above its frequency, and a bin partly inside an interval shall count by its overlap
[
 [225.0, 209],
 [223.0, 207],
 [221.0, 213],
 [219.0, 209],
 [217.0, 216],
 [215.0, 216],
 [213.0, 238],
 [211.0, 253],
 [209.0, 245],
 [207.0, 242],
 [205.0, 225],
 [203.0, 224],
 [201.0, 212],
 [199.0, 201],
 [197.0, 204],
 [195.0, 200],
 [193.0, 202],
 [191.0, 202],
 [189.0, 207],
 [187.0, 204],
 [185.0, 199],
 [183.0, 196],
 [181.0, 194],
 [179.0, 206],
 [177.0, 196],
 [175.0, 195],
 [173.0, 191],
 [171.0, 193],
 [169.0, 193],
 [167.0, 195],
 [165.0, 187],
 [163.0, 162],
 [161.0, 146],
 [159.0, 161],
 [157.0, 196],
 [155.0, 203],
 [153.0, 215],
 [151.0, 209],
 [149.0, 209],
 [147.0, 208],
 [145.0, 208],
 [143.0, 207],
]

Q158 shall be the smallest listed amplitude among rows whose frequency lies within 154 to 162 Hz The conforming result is 146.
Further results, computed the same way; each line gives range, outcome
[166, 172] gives 193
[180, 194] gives 194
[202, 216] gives 216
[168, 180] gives 191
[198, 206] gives 201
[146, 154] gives 208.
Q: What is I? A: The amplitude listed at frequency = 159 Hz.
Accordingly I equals 161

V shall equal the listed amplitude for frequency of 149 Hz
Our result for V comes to 209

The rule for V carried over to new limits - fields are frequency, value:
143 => 207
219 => 209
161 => 146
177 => 196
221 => 213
